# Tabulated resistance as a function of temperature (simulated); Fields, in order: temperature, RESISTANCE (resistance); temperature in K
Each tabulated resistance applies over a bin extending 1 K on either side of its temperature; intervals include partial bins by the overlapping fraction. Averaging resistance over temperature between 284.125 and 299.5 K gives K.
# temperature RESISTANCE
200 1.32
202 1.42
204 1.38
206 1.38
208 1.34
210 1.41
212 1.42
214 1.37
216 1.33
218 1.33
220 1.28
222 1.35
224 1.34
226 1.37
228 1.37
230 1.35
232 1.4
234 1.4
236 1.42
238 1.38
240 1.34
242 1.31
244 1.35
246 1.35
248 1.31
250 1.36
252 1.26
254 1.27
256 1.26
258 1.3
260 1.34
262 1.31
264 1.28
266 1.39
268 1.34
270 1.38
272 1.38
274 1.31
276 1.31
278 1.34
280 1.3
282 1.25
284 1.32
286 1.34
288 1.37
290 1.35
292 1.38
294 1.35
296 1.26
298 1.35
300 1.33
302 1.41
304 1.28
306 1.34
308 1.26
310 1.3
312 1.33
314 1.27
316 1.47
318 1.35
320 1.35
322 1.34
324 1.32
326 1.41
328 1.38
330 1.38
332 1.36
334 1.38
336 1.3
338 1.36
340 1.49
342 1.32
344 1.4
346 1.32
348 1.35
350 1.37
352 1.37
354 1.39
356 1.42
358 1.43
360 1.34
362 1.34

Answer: 1.34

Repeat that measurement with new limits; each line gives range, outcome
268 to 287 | 1.33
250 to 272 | 1.32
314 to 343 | 1.37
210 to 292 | 1.34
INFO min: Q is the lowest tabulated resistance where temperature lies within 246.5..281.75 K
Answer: 1.26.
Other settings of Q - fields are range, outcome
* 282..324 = 1.25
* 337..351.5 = 1.32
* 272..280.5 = 1.3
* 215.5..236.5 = 1.28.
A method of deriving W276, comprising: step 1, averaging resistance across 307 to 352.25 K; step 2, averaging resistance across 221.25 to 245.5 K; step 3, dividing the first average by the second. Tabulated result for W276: 1.0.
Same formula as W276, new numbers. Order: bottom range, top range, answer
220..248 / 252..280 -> 0.97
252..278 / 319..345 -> 1.04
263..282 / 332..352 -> 1.03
